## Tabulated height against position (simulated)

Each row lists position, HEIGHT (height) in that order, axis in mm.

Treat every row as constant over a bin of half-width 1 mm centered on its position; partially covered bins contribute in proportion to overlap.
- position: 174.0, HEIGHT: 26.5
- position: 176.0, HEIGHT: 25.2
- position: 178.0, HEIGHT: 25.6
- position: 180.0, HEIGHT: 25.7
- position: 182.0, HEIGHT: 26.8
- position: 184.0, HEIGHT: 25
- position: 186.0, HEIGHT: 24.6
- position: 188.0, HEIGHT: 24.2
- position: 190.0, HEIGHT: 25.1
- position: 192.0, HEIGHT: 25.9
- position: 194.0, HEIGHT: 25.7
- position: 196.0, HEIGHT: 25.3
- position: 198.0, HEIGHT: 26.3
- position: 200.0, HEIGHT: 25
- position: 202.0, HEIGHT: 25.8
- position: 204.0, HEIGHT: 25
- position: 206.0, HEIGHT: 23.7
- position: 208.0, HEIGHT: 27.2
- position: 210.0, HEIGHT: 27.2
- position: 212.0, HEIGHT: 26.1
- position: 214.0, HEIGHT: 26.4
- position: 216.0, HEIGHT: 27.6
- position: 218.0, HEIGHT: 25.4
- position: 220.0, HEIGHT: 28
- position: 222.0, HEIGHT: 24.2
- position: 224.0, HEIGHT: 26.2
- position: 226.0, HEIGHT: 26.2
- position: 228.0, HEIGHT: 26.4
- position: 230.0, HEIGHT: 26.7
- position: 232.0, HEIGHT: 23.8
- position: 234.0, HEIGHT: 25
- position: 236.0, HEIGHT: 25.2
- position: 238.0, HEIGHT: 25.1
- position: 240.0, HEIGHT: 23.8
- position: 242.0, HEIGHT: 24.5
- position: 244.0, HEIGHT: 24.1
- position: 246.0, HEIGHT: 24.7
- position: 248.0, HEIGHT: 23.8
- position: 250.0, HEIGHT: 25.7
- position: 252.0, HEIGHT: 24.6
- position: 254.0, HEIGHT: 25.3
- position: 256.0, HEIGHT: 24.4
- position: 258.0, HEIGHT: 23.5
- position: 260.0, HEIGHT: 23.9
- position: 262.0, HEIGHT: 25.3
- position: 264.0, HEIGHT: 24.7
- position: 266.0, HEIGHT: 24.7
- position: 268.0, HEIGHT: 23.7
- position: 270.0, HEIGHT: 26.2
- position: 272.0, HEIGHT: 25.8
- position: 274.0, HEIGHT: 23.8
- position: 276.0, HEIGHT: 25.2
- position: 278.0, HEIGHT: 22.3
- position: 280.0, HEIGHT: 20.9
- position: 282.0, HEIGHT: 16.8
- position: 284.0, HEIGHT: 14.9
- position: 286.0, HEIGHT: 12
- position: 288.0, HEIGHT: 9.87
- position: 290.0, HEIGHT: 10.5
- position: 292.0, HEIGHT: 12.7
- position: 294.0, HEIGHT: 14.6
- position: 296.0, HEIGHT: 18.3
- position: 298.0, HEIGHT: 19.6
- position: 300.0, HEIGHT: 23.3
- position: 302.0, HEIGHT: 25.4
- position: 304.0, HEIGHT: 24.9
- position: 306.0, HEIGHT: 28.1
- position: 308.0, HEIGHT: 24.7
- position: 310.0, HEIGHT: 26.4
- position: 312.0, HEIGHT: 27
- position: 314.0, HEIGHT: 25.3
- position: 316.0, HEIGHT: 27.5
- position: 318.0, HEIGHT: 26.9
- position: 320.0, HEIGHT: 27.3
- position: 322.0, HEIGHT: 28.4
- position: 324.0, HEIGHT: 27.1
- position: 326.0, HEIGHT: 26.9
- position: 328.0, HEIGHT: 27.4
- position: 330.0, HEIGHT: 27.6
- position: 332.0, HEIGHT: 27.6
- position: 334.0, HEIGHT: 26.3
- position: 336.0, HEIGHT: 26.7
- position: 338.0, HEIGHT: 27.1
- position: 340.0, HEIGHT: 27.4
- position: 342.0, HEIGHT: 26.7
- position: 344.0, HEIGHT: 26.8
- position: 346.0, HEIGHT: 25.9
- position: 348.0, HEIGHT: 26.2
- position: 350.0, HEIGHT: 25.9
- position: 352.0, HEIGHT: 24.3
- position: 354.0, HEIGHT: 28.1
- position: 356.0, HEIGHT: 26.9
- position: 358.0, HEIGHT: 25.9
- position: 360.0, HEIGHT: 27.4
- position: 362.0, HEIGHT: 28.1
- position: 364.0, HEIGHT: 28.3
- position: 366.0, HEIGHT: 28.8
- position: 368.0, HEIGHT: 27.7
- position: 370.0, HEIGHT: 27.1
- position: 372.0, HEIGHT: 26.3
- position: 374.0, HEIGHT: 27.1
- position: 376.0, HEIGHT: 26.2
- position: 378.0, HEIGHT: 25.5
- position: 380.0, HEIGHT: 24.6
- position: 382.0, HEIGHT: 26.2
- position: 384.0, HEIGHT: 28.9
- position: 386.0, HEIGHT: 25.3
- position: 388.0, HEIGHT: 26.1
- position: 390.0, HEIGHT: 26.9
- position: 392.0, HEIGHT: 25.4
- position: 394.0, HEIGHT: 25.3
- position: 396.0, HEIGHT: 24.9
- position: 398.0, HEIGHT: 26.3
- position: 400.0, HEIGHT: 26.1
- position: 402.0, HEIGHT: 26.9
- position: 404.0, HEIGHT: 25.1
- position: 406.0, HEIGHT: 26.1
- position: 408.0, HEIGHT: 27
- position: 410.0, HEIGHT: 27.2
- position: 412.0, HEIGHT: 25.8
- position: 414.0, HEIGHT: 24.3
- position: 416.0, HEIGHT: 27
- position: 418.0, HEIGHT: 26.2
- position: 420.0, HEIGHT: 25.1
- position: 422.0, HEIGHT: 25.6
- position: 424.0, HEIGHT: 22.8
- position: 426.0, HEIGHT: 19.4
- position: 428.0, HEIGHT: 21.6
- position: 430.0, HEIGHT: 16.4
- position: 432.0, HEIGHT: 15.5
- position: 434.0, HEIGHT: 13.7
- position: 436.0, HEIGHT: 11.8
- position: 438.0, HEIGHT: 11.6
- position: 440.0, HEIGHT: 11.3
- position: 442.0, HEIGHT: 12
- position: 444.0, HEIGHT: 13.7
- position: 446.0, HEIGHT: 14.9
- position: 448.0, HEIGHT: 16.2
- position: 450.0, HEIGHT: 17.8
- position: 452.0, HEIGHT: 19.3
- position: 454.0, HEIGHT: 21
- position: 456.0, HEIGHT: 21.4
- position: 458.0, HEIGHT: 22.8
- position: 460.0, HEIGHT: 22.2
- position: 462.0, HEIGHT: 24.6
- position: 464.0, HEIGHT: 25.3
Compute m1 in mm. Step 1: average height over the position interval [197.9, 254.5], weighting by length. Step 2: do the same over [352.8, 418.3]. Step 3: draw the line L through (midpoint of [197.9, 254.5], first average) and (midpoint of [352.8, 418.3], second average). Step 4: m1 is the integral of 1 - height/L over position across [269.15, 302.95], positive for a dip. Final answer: 9.1 mm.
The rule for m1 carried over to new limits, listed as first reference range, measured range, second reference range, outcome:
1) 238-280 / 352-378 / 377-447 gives -4.7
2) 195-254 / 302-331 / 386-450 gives -3.9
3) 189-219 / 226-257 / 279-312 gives -2.4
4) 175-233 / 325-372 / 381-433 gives -3.7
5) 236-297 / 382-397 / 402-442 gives -3.4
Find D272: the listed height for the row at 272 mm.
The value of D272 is 25.8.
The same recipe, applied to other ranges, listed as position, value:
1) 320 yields 27.3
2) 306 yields 28.1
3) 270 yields 26.2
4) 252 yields 24.6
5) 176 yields 25.2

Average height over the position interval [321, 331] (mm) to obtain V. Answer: 27.5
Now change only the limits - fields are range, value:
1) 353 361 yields 27.1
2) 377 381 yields 25.1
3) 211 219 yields 26.4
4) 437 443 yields 11.6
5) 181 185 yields 25.9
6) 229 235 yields 25.2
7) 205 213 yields 26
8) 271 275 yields 24.8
